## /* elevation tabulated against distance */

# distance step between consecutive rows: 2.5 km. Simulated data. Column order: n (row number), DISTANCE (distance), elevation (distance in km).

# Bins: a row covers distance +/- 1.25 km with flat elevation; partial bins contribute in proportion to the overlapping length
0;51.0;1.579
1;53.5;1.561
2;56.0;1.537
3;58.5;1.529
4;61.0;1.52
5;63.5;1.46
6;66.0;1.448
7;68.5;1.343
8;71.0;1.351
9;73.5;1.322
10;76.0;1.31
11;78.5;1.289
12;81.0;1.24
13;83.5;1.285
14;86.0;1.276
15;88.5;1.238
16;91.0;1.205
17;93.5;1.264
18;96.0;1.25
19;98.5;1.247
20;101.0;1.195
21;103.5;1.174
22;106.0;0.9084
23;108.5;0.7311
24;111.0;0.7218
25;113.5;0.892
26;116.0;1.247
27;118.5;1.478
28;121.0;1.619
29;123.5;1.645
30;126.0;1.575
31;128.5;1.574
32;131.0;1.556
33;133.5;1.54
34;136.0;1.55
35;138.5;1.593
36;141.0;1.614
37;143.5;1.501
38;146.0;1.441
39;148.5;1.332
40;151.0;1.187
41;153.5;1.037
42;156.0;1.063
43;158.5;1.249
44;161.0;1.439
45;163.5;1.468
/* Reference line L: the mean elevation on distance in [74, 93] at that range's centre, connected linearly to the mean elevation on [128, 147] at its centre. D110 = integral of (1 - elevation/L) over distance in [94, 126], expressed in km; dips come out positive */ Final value 4.9 km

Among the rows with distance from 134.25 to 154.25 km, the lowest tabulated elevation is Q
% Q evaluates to 1.037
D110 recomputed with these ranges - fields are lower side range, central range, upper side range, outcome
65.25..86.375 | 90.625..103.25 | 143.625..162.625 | 0.7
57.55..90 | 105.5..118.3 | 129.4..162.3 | 4.0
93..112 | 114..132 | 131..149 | -2.6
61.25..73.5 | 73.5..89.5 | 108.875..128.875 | 1.1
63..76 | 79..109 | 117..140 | 5.6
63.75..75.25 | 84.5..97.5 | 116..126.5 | 1.8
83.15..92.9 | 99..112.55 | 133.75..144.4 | 3.9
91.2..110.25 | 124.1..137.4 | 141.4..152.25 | -2.9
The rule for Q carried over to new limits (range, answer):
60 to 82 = 1.24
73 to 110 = 0.7311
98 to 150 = 0.7218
